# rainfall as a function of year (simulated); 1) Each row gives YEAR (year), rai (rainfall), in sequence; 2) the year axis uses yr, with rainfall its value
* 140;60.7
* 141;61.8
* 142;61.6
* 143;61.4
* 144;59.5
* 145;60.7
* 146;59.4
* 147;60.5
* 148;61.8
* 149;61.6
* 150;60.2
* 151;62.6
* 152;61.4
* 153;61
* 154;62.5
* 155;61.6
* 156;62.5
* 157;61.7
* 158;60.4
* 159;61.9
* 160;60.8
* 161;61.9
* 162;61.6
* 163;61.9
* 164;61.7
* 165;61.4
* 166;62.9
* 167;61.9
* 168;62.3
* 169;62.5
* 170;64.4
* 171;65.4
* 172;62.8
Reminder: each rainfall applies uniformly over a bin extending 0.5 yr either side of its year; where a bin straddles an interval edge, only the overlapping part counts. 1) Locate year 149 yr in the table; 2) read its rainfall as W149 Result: 61.6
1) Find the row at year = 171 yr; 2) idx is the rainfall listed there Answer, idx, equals 65.4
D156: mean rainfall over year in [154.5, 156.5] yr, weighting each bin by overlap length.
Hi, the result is 62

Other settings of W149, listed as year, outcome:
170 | 64.4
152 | 61.4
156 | 62.5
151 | 62.6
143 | 61.4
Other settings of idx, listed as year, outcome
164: 61.7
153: 61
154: 62.5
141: 61.8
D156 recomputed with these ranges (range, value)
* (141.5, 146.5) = 60.5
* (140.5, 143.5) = 61.6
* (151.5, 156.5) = 61.8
